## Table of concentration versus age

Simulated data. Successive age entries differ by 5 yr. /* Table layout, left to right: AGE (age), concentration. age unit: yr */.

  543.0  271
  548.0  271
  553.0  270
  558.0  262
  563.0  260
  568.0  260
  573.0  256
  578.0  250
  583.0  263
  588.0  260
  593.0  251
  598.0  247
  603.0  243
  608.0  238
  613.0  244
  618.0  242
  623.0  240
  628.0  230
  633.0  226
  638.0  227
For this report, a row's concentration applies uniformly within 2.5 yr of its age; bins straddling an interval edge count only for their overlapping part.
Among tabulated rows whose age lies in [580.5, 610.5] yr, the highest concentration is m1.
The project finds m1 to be 263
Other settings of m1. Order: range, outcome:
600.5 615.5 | 244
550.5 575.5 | 270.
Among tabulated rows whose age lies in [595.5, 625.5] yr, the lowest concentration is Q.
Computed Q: 238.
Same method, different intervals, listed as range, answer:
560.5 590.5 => 250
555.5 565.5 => 260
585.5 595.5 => 251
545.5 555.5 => 270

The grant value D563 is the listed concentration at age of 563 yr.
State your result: 260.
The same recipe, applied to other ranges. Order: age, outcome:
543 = 271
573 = 256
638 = 227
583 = 263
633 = 226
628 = 230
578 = 250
